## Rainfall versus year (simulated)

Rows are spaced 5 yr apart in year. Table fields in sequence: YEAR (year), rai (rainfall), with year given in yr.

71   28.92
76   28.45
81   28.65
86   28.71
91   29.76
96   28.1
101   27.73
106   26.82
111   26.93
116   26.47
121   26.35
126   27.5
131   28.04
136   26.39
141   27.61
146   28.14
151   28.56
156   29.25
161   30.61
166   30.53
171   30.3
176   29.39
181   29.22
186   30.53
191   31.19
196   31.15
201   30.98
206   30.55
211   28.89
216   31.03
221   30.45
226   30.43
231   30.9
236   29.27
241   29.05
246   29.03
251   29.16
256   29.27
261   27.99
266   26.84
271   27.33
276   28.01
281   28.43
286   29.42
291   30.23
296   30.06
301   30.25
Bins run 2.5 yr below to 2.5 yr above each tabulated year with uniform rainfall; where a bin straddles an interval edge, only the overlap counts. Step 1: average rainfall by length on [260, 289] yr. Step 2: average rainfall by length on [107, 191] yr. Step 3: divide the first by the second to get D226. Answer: 0.98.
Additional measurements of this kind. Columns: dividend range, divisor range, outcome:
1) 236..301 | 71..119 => 1.03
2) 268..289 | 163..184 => 0.95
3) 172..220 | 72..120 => 1.09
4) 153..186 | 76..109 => 1.06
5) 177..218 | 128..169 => 1.06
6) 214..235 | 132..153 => 1.11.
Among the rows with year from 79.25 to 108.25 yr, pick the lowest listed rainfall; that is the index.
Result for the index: 26.82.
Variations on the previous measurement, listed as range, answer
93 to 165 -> 26.35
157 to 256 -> 28.89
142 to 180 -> 28.14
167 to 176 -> 29.39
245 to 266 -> 26.84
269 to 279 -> 27.33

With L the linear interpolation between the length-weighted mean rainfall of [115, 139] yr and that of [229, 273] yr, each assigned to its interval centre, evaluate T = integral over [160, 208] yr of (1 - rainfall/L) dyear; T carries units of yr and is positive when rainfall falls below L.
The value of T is -4.6 yr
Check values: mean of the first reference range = 27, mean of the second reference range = 28.8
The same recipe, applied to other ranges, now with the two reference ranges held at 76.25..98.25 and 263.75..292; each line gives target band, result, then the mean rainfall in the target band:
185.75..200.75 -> -1.3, 31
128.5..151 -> 0.8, 27.7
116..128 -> 0.8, 26.8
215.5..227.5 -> -0.9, 30.6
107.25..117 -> 0.7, 26.8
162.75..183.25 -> -1.0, 29.9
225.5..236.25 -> -0.7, 30.4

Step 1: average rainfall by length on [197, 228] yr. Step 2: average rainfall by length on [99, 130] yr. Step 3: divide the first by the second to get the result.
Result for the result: 1.13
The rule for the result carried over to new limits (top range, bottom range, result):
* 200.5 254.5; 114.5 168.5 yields 1.06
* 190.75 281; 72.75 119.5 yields 1.05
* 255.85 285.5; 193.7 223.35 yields 0.92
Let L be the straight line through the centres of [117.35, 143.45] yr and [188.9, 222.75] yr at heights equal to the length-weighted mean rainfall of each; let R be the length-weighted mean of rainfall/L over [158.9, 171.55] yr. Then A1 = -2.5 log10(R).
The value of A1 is -0.064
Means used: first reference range 27.1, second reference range 30.6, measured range 30.5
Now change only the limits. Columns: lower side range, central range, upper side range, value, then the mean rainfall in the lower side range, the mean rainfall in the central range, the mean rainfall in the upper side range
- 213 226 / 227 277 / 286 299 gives 0.06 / 30.6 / 28.8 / 30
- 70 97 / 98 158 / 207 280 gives 0.05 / 28.8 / 27.5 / 29.1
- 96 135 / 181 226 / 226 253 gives -0.06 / 27.2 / 30.5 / 29.6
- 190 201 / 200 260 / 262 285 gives -0.01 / 31.1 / 29.8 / 27.8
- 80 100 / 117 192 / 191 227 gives 0.03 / 28.7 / 28.8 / 30.5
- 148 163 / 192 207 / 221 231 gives -0.03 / 29.4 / 31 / 30.6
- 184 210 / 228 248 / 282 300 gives 0.03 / 30.8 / 29.6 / 29.8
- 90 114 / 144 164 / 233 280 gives -0.05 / 27.7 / 29.2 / 28.5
